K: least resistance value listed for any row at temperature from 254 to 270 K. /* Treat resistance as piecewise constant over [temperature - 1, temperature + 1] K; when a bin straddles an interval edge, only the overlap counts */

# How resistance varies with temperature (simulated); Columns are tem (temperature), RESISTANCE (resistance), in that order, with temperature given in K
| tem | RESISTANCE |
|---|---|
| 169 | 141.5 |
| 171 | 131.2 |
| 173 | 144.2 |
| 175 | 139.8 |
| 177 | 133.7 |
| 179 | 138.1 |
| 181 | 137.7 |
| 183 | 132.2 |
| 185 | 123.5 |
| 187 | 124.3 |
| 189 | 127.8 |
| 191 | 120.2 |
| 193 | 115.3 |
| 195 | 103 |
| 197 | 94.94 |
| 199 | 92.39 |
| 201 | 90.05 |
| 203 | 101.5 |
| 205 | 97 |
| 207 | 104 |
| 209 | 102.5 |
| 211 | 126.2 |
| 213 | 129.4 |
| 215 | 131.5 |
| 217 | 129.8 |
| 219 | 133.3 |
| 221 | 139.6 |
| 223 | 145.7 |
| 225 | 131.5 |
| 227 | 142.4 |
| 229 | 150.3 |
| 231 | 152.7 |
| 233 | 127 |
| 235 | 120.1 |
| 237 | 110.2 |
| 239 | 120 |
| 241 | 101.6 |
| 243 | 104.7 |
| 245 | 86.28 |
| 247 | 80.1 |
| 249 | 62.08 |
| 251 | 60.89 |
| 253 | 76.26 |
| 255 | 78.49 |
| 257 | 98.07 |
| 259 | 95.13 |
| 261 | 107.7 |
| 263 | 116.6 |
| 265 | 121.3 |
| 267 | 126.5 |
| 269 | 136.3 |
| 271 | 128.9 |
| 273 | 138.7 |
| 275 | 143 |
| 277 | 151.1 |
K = 78.49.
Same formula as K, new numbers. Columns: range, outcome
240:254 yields 60.89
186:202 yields 90.05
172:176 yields 139.8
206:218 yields 102.5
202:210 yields 97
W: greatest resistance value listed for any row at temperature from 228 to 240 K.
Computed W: 152.7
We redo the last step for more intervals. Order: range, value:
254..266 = 121.3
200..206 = 101.5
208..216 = 131.5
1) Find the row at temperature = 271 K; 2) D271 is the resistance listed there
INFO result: 128.9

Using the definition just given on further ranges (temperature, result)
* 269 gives 136.3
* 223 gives 145.7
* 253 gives 76.26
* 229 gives 150.3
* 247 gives 80.1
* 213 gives 129.4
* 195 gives 103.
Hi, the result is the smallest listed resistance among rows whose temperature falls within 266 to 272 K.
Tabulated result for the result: 126.5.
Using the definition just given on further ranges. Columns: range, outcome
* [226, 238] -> 110.2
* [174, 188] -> 123.5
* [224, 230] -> 131.5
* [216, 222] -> 129.8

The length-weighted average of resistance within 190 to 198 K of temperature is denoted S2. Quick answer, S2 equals 108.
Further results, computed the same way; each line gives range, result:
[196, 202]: 92.5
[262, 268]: 121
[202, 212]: 106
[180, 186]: 131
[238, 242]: 111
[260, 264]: 112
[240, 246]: 97.5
